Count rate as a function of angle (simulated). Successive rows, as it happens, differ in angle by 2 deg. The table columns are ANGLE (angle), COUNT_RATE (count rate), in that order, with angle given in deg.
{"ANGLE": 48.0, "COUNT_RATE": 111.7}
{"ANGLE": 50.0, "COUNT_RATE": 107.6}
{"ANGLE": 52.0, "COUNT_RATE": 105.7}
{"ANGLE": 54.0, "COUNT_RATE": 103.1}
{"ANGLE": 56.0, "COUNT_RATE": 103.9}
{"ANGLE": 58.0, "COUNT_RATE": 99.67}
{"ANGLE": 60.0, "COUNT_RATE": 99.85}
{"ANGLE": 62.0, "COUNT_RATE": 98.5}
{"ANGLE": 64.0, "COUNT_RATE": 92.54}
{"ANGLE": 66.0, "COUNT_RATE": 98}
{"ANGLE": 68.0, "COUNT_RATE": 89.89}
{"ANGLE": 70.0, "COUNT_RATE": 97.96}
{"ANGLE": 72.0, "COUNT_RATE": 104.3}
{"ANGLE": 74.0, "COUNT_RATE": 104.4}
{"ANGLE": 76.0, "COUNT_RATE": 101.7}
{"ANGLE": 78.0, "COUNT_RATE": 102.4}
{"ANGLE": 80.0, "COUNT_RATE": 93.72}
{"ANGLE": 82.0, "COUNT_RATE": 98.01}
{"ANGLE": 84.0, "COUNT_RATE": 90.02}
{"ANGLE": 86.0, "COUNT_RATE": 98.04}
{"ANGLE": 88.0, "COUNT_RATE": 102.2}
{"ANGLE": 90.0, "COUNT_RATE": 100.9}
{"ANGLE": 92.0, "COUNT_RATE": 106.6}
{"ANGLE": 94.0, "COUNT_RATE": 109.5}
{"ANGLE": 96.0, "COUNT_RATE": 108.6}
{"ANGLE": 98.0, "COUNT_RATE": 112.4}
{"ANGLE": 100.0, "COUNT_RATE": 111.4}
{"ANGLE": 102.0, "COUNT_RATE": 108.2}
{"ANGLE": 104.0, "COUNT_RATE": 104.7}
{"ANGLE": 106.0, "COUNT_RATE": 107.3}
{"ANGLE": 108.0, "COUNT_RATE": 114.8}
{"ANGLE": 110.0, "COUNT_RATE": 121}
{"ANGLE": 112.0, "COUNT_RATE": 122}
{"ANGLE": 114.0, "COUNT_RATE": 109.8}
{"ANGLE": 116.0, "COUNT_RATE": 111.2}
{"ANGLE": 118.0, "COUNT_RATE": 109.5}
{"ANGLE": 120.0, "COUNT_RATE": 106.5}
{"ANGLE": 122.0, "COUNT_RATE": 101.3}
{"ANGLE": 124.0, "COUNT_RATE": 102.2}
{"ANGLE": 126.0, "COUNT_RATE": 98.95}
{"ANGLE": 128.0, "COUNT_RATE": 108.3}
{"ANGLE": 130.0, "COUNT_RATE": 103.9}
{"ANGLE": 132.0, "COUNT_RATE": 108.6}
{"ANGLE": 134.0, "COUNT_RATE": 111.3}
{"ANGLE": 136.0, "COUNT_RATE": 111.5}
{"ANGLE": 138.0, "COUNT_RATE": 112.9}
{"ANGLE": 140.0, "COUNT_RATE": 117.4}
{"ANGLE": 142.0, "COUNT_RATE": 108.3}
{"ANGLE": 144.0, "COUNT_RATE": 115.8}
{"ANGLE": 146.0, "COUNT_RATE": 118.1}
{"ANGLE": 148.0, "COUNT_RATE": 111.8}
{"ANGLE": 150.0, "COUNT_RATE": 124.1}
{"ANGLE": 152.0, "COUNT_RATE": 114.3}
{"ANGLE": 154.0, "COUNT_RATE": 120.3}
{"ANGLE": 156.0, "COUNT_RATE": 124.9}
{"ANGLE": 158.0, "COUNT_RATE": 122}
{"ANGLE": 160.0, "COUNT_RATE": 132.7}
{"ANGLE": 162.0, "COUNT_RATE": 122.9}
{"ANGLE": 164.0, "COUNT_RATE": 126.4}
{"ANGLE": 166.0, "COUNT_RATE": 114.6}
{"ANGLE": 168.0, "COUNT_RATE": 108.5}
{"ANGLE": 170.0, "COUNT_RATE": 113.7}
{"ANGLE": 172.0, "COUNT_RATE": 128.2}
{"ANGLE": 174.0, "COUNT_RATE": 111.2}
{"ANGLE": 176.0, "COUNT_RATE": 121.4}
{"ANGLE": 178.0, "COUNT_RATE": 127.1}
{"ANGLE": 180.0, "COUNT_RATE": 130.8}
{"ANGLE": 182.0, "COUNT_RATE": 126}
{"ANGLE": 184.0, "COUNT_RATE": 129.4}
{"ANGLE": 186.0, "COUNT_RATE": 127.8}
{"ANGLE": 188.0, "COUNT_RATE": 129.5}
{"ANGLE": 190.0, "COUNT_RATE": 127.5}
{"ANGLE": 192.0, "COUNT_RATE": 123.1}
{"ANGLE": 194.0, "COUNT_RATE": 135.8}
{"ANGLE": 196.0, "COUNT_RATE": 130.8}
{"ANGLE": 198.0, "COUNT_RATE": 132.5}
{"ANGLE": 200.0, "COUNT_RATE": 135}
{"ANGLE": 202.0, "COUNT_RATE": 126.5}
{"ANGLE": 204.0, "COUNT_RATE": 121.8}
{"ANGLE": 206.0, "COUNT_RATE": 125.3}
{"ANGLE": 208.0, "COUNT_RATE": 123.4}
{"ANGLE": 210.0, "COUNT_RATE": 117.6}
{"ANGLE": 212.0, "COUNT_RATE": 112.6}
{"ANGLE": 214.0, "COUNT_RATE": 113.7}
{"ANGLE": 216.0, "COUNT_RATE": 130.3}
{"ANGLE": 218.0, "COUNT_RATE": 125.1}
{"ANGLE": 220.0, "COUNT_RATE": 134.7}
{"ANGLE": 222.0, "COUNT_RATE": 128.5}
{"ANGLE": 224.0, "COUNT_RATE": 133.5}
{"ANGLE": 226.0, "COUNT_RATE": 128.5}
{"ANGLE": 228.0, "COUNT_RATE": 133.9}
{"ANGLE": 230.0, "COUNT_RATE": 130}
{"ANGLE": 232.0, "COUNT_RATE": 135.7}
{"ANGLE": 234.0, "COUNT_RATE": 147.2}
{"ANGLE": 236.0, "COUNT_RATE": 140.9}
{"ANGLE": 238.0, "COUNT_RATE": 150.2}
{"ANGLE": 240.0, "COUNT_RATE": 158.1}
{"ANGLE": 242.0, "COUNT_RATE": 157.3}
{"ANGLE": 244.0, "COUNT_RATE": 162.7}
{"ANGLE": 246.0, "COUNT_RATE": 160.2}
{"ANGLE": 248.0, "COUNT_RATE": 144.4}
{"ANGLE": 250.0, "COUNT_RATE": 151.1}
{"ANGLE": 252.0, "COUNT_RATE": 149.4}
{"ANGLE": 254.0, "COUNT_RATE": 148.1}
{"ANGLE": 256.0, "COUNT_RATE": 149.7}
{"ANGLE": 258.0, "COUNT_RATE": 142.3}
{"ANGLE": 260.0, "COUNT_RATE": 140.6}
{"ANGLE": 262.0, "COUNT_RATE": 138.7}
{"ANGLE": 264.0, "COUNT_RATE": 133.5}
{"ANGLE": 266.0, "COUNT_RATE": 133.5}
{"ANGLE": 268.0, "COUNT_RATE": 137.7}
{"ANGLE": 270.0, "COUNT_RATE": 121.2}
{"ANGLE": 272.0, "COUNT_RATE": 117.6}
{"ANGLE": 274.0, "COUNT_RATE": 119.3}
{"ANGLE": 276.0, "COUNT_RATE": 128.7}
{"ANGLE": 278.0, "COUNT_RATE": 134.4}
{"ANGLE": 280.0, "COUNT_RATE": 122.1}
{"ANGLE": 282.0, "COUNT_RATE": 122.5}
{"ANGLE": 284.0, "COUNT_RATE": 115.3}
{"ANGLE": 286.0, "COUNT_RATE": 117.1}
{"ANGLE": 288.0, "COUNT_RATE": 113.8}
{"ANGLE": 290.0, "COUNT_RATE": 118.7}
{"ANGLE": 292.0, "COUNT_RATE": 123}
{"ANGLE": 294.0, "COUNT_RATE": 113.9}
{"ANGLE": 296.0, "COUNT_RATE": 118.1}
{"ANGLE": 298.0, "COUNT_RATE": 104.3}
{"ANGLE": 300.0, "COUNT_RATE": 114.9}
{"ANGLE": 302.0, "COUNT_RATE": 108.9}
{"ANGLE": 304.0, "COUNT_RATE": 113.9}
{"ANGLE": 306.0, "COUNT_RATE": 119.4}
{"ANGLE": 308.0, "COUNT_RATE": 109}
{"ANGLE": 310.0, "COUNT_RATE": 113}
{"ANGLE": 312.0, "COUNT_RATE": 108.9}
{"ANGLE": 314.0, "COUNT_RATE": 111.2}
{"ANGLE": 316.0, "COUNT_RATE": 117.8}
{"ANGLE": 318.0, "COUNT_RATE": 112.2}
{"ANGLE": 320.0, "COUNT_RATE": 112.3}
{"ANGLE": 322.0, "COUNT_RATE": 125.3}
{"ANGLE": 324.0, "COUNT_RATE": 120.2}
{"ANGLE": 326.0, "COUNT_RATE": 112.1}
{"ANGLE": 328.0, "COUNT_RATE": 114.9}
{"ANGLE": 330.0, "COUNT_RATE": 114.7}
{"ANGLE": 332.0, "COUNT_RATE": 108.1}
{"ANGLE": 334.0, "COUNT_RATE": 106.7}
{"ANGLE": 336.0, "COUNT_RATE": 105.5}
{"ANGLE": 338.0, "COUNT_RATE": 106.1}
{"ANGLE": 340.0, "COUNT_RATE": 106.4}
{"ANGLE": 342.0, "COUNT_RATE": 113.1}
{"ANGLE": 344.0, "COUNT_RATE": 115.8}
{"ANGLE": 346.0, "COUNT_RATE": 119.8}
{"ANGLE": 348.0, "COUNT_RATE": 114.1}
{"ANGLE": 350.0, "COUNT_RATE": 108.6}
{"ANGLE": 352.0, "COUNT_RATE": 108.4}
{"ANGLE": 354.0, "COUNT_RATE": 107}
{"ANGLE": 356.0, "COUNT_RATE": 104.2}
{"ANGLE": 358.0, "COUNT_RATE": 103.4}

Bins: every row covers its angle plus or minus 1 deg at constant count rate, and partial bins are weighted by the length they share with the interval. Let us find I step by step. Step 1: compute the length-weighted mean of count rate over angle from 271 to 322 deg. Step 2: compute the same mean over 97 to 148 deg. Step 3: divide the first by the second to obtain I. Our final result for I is 1.06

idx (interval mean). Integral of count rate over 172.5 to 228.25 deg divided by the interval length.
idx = 126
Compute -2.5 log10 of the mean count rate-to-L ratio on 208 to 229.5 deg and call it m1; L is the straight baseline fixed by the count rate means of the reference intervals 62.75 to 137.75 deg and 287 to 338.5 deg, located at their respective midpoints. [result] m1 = -0.15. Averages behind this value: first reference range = 105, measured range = 126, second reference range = 113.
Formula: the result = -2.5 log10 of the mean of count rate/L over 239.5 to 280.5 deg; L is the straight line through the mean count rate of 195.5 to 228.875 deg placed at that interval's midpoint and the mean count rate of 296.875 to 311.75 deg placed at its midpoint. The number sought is -0.18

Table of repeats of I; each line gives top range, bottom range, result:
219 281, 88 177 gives 1.23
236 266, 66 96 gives 1.48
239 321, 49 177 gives 1.17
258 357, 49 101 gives 1.15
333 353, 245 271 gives 0.78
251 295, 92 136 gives 1.18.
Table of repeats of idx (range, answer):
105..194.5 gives 117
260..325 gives 120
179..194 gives 128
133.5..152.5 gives 115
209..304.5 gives 131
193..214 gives 126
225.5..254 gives 147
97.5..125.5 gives 110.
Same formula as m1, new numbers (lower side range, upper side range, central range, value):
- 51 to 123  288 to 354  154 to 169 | -0.139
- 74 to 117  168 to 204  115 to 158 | 0.035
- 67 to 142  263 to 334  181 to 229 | -0.136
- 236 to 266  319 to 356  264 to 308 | 0.117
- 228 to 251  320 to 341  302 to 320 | 0.064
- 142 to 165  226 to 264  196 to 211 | 0.067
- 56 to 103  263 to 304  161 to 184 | -0.105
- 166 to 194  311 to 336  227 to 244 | -0.211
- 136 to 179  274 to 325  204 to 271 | -0.168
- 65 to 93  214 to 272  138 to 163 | -0.019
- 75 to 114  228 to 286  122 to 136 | 0.073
